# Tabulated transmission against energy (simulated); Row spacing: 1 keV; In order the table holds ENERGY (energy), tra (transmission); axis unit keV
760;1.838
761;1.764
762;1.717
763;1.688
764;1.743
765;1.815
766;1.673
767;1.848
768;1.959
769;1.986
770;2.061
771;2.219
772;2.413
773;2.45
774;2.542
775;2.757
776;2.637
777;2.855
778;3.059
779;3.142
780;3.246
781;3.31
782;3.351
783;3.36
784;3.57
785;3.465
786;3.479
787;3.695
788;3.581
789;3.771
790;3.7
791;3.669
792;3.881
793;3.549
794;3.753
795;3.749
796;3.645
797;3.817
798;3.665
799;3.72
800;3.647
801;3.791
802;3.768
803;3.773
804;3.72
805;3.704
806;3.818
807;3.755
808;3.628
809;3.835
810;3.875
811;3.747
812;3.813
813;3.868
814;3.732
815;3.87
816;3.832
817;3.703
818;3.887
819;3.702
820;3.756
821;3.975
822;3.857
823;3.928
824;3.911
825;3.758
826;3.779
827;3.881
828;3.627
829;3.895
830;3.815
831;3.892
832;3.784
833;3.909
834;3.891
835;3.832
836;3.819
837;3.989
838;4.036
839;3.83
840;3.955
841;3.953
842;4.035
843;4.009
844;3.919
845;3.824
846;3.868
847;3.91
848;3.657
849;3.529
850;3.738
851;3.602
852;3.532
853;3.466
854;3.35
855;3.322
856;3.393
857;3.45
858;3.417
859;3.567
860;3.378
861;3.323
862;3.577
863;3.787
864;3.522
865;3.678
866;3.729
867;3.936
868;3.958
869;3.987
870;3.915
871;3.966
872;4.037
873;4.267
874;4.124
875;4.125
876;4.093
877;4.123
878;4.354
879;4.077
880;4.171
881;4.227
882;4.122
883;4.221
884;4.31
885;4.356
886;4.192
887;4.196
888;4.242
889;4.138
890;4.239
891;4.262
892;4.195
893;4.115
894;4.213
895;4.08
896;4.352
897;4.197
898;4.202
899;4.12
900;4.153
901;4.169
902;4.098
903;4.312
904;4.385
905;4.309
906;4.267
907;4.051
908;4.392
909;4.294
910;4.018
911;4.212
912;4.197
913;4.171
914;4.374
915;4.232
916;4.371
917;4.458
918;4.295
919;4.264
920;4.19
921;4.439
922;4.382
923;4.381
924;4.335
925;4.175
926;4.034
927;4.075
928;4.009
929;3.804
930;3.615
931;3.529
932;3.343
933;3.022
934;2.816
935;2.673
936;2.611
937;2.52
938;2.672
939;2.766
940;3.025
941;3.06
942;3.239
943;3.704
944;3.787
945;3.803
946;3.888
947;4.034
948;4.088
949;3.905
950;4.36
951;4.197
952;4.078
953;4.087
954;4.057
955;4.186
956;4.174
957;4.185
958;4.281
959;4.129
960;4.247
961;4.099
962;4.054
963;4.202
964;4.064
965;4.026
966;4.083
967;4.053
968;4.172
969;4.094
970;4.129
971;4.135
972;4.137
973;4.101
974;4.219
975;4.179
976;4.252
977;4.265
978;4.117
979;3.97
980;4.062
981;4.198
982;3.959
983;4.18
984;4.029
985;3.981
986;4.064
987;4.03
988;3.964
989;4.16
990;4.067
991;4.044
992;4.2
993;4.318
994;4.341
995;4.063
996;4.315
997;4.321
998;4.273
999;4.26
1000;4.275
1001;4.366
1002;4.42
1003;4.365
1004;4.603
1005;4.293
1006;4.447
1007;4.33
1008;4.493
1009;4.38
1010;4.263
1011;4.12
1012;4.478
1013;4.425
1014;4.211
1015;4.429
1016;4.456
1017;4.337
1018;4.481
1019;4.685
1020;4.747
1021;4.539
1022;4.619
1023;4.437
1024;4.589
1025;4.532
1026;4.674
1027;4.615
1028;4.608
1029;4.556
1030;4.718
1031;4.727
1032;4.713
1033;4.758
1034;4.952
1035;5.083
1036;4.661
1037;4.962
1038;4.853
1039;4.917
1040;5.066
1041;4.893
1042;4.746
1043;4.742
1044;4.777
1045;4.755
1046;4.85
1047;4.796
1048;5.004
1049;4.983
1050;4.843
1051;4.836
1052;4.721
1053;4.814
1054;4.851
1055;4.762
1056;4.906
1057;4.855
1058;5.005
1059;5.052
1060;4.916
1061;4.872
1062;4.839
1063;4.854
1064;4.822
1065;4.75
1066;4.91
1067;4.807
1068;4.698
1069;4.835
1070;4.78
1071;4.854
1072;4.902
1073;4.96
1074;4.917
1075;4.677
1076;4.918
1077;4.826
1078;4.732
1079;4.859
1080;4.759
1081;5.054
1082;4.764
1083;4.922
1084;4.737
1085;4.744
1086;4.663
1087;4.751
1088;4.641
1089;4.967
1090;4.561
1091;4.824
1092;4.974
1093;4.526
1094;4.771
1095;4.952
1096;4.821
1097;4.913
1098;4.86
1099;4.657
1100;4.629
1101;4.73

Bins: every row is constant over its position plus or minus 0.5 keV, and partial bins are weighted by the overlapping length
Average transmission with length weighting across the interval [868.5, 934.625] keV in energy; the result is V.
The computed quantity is 4.12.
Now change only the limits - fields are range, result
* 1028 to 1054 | 4.83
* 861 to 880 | 3.95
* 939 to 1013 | 4.11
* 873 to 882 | 4.17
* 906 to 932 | 4.16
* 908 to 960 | 3.86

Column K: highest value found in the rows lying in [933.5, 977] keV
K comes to 4.36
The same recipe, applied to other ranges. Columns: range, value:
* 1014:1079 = 5.083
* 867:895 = 4.356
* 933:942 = 3.239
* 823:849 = 4.036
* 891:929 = 4.458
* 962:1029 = 4.747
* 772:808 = 3.881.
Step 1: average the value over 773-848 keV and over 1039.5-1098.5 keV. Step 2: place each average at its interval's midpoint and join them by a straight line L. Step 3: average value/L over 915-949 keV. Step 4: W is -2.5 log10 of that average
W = 0.15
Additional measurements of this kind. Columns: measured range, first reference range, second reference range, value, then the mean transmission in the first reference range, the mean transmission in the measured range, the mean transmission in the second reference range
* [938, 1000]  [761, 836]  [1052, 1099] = 0.062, 3.36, 4.03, 4.83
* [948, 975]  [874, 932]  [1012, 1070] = 0.074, 4.18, 4.13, 4.75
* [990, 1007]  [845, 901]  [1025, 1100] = 0.053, 3.93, 4.3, 4.82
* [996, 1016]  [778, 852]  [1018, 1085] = 0.059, 3.74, 4.36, 4.8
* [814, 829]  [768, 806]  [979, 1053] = -0.101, 3.3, 3.82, 4.49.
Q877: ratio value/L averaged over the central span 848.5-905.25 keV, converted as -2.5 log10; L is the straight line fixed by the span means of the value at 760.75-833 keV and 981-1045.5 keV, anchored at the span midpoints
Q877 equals -0.06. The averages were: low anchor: 3.34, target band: 3.96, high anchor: 4.46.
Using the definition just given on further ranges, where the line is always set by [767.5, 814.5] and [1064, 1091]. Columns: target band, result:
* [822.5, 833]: -0.08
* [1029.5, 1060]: -0.05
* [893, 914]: -0.07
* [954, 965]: 0.02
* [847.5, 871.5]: 0.03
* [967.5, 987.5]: 0.05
